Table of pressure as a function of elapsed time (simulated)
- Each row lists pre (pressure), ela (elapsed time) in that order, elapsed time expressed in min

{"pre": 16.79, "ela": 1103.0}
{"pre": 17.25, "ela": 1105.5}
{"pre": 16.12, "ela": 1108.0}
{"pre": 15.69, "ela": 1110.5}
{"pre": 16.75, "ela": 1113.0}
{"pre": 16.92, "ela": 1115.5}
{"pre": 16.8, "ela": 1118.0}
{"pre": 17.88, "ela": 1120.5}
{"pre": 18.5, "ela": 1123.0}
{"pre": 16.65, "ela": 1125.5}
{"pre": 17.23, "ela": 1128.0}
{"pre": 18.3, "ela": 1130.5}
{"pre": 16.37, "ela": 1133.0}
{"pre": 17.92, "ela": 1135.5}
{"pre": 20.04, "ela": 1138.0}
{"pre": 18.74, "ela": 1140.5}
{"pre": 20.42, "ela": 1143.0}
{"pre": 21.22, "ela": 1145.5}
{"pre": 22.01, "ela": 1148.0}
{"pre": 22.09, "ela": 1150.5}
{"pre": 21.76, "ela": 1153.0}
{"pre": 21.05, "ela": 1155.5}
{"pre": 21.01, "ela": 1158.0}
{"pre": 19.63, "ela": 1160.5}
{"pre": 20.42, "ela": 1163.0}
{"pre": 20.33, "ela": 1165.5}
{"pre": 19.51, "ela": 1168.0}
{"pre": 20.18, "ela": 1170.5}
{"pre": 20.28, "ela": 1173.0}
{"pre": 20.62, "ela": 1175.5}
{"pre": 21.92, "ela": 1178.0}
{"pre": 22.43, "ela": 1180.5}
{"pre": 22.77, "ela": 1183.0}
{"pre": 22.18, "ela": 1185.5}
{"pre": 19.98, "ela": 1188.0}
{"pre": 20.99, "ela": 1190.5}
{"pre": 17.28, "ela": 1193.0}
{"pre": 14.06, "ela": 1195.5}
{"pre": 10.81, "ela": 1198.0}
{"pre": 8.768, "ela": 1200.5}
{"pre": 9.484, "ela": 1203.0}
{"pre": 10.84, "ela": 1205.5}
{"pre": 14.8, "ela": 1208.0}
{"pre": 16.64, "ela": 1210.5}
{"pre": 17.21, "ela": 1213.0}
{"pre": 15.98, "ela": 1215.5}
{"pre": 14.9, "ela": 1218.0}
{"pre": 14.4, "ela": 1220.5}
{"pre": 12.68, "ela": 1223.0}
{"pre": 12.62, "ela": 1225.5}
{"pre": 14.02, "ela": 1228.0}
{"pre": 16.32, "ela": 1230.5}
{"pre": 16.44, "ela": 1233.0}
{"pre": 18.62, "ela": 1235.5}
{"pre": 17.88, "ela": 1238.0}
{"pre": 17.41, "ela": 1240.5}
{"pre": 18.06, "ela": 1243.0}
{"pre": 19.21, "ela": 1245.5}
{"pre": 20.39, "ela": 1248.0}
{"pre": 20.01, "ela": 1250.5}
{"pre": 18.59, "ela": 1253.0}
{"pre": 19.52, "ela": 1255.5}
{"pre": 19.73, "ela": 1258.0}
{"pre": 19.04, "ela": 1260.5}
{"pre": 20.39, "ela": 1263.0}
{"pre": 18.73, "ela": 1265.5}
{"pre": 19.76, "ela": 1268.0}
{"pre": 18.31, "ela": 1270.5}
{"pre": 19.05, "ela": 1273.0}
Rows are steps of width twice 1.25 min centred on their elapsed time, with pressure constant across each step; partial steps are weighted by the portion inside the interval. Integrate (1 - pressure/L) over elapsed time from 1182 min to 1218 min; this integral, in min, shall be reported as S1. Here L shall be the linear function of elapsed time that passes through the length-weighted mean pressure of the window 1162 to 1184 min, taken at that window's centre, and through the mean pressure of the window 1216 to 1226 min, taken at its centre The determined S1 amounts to 2.67 min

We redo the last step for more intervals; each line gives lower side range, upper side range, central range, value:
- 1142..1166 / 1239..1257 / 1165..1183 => -0.3 min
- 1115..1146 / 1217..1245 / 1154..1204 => -4.8 min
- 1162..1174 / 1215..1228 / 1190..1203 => 2.6 min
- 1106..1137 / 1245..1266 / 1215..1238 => 4.6 min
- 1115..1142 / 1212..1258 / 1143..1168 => -4.8 min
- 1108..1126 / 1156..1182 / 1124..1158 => -1.5 min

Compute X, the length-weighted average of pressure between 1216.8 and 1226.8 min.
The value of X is 13.6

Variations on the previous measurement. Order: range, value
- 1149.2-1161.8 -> 21.1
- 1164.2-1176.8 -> 20.2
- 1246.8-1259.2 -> 19.6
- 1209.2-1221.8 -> 15.8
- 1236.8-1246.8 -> 18.2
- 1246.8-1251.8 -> 20.2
